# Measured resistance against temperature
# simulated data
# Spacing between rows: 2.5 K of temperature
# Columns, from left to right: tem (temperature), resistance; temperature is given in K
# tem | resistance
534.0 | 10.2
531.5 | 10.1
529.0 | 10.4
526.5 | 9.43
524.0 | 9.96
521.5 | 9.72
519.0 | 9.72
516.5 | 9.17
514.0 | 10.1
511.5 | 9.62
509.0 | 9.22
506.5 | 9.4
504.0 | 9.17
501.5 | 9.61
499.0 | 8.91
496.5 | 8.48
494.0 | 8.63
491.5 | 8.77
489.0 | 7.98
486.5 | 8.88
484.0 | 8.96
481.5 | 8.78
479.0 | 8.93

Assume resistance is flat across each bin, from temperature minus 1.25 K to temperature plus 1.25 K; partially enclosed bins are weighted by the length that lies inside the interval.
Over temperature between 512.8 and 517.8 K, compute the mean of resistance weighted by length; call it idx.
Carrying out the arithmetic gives 9.63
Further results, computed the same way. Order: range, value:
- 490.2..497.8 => 8.62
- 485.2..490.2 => 8.44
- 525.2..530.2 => 9.91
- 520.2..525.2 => 9.84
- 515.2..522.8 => 9.54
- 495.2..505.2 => 9.04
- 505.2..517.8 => 9.5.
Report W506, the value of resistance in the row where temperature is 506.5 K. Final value 9.4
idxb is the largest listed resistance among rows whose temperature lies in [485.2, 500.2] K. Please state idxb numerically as 8.91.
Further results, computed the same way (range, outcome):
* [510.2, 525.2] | 10.1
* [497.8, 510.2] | 9.61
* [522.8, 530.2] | 10.4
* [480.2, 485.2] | 8.96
